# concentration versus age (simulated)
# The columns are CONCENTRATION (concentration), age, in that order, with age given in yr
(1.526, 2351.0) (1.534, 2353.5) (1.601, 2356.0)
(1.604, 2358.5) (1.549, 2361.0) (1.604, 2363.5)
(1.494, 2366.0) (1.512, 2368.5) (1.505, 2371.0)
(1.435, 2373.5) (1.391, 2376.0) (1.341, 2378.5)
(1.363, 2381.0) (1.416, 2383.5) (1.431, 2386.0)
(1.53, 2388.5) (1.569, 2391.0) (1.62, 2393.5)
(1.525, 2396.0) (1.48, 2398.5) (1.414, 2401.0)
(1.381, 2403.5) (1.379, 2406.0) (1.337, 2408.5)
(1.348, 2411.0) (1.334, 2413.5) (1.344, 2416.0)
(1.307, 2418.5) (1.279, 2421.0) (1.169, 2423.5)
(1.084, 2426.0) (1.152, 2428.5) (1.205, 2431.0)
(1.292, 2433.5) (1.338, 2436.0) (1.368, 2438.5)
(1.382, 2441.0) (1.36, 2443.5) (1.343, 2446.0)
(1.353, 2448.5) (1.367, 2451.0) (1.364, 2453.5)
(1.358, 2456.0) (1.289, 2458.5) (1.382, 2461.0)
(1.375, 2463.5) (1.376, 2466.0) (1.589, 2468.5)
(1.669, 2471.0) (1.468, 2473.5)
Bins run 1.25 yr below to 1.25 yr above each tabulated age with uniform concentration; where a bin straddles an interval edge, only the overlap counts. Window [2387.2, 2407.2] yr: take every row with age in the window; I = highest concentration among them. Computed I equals 1.62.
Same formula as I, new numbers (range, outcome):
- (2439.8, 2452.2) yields 1.382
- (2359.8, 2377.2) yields 1.604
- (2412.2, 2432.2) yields 1.344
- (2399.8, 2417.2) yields 1.414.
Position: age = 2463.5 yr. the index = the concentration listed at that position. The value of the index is 1.375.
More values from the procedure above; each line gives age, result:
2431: 1.205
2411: 1.348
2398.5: 1.48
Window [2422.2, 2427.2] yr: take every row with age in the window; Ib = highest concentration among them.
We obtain 1.169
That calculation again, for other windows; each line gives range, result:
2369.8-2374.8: 1.505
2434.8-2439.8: 1.368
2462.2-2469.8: 1.589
